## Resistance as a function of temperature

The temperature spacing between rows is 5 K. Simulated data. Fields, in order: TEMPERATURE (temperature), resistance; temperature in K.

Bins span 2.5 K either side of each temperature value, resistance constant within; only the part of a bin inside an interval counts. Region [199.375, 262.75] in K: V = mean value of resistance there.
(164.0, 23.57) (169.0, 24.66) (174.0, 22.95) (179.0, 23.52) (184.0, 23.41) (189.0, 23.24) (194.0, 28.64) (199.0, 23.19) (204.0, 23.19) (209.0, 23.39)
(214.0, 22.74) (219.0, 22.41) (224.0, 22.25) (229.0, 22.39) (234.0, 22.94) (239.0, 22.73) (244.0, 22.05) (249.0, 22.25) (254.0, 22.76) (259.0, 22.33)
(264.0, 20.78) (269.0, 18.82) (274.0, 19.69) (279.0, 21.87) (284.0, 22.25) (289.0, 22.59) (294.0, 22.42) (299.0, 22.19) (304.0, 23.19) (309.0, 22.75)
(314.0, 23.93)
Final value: 22.6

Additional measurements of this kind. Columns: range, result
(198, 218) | 23.1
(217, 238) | 22.5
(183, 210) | 24.3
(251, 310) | 21.8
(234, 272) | 21.7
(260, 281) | 20.4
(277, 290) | 22.2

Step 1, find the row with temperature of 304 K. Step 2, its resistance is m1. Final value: 23.19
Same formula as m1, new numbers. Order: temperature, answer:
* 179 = 23.52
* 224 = 22.25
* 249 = 22.25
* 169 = 24.66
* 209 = 23.39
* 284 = 22.25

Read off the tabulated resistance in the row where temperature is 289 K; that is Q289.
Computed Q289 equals 22.59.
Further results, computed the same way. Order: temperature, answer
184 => 23.41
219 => 22.41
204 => 23.19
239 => 22.73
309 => 22.75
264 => 20.78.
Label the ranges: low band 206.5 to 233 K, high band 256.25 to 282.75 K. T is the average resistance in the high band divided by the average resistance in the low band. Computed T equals 0.9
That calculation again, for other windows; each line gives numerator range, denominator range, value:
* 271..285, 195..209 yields 0.89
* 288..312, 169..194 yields 0.95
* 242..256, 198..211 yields 0.96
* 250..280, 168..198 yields 0.87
